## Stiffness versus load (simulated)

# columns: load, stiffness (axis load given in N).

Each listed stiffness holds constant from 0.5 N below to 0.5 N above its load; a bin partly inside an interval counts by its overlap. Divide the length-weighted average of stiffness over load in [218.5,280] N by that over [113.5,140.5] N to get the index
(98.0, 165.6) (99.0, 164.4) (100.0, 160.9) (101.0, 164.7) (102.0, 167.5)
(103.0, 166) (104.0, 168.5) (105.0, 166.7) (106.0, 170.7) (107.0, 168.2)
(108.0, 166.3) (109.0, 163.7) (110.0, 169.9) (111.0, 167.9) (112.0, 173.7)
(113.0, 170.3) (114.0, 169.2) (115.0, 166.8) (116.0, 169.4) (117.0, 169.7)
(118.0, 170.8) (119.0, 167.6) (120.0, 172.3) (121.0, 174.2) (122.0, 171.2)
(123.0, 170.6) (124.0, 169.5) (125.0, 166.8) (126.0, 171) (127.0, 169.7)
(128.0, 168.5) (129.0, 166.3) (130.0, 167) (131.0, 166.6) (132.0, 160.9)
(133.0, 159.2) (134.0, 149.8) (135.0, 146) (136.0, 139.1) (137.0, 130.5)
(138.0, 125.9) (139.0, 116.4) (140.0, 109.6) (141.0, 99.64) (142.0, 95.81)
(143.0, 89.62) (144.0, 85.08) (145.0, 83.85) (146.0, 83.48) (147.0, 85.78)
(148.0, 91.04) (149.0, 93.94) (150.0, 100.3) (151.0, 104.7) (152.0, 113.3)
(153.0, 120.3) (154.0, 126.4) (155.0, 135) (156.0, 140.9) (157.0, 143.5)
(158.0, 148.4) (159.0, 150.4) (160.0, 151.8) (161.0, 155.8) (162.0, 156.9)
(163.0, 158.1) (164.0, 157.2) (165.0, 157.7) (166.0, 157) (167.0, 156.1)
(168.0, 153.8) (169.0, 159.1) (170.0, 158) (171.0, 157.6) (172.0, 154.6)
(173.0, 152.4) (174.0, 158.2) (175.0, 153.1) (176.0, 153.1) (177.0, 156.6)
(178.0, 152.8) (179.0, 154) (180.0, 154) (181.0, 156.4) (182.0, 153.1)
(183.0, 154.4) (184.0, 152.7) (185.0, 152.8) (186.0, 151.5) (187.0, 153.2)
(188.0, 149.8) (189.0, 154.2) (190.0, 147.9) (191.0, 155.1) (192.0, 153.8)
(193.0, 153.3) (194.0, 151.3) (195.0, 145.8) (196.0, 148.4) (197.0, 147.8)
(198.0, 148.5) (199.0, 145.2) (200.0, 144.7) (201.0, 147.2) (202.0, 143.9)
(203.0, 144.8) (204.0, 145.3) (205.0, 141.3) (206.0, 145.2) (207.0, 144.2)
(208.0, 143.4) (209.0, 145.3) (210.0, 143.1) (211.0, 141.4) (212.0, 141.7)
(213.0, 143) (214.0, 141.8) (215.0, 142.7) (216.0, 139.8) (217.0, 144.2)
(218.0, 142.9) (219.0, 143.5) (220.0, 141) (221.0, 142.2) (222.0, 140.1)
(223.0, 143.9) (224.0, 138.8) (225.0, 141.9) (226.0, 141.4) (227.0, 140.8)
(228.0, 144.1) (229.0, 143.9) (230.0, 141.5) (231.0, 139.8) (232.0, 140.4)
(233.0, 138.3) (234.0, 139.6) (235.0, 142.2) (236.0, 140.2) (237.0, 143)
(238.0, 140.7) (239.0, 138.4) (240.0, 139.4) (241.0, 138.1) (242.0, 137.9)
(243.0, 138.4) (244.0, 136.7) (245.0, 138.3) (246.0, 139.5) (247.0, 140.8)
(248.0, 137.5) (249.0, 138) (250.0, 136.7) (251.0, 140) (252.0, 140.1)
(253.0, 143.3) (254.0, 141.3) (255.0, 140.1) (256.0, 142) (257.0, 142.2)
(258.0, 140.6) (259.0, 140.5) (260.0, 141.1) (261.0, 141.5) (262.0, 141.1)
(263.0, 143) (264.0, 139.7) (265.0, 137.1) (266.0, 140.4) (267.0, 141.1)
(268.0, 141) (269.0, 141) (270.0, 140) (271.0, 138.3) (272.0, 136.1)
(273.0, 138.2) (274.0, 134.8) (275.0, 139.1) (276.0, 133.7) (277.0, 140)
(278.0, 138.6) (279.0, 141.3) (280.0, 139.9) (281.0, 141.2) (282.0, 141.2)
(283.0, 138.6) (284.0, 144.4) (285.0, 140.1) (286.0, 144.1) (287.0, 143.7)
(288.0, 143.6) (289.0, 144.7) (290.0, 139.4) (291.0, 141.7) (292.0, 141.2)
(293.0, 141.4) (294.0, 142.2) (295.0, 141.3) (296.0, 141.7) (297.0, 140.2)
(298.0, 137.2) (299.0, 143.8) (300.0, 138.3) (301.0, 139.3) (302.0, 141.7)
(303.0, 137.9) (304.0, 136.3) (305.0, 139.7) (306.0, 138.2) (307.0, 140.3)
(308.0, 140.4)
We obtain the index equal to 0.88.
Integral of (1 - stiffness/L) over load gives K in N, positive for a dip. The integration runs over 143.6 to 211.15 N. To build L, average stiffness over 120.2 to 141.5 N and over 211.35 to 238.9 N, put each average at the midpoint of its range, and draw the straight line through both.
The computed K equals 2.07 N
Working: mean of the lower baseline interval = 153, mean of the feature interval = 142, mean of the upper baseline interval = 142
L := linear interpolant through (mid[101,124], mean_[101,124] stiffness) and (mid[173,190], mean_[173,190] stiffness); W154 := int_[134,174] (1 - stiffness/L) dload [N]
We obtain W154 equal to 7.4 N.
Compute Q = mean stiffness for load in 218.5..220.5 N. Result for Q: 142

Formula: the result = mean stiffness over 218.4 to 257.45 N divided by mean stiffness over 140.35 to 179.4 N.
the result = 1.05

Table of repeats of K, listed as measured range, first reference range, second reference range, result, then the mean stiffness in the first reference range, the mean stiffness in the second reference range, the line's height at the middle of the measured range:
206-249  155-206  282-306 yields 1.8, 152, 141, 147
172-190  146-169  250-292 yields -2.4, 134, 140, 135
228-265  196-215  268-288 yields 0.4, 144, 140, 142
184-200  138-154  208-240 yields -3.3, 99.9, 142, 125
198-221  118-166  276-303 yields -0.7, 138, 141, 139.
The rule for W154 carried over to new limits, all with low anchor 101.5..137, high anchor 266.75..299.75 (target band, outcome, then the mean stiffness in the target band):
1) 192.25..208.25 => 0.7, 146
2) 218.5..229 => 0.5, 142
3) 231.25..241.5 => 0.5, 140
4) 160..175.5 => 0.2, 156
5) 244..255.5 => 0.5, 139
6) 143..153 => 4.1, 94.6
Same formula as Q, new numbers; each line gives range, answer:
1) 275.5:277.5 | 137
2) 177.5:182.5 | 154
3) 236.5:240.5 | 140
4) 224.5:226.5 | 142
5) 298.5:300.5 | 141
